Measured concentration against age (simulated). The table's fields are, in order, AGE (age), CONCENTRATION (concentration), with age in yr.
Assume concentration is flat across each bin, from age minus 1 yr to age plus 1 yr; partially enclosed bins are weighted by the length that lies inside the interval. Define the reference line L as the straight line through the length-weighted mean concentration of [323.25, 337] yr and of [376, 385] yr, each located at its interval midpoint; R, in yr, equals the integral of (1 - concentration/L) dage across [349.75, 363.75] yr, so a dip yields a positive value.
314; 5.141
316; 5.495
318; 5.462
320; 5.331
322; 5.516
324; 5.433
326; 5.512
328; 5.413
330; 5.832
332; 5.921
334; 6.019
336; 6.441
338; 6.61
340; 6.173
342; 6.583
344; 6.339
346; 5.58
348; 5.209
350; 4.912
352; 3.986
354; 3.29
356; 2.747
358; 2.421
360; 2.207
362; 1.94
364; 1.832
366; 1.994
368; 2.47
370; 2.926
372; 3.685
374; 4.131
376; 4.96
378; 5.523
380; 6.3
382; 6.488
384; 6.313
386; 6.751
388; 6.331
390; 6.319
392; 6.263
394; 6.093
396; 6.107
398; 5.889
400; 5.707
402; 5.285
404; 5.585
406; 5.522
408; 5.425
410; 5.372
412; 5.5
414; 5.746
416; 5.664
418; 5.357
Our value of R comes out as 7.12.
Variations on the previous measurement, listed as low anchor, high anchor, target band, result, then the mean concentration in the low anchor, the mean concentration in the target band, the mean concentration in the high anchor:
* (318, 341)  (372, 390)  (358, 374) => 9.0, 5.82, 2.54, 5.76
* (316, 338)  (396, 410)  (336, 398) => 9.4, 5.72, 4.8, 5.59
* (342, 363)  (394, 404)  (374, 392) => -3.0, 3.99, 6.02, 5.77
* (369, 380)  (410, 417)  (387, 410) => -3.2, 4.43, 5.84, 5.6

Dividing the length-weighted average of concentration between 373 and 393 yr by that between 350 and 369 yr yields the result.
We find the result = 2.2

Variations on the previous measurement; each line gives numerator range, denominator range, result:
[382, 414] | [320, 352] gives 1.03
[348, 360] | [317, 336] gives 0.62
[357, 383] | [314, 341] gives 0.63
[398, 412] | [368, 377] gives 1.46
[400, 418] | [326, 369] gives 1.23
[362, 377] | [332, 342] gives 0.49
